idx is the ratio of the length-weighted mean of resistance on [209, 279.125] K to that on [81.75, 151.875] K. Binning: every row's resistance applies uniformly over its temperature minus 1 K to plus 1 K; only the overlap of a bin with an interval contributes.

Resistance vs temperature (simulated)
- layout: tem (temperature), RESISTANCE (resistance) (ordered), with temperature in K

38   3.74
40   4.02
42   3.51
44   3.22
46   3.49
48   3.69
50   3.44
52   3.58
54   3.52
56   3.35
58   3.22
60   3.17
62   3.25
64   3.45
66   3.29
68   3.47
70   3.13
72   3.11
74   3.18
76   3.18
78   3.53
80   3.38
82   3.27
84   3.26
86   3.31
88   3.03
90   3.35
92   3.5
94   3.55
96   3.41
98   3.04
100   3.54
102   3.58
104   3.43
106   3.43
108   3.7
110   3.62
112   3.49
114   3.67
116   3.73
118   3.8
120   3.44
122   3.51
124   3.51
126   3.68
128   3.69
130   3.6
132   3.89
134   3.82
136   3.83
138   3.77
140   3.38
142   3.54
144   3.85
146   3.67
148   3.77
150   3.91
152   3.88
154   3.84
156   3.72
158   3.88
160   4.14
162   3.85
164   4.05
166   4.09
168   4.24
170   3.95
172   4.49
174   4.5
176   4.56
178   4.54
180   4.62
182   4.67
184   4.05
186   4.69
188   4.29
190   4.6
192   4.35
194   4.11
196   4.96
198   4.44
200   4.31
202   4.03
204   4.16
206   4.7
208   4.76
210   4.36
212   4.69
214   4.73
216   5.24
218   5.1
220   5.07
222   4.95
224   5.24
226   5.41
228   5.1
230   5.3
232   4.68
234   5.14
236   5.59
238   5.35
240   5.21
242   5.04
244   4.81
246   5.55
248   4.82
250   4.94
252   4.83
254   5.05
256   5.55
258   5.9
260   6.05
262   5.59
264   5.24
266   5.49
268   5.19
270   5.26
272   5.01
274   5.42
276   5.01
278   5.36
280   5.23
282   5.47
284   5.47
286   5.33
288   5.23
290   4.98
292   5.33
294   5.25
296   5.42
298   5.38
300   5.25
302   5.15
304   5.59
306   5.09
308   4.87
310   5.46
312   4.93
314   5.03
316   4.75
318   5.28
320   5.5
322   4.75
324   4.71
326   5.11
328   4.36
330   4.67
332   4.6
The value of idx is 1.45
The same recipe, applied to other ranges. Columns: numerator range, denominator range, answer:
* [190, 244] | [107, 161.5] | 1.30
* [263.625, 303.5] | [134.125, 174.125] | 1.35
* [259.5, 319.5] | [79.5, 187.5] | 1.39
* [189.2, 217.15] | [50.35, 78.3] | 1.37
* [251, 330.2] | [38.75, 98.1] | 1.55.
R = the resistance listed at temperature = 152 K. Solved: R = 3.88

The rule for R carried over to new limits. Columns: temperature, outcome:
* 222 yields 4.95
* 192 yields 4.35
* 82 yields 3.27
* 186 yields 4.69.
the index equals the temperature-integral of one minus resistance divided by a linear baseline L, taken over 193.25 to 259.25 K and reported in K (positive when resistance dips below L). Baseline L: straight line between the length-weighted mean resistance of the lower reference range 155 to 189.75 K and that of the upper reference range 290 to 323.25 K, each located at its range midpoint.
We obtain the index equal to -4.5 K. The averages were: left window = 4.26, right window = 5.18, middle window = 4.95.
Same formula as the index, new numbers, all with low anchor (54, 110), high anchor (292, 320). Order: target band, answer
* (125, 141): 0.3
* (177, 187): -0.8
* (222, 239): -2.3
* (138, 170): 0.7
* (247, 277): -2.8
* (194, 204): -0.1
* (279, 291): -0.6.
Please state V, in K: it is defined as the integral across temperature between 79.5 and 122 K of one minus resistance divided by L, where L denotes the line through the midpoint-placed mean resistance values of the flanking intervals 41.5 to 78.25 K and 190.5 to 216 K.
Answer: 2.58 K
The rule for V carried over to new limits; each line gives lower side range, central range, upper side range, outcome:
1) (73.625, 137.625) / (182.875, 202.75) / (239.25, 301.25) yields 0.24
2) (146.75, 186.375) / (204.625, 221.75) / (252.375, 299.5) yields -0.56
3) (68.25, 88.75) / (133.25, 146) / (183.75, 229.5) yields 0.78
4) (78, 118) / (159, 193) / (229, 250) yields 0.37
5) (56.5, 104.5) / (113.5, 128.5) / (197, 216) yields 0.30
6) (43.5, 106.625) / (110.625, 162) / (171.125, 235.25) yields 3.45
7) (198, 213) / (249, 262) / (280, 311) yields -1.31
